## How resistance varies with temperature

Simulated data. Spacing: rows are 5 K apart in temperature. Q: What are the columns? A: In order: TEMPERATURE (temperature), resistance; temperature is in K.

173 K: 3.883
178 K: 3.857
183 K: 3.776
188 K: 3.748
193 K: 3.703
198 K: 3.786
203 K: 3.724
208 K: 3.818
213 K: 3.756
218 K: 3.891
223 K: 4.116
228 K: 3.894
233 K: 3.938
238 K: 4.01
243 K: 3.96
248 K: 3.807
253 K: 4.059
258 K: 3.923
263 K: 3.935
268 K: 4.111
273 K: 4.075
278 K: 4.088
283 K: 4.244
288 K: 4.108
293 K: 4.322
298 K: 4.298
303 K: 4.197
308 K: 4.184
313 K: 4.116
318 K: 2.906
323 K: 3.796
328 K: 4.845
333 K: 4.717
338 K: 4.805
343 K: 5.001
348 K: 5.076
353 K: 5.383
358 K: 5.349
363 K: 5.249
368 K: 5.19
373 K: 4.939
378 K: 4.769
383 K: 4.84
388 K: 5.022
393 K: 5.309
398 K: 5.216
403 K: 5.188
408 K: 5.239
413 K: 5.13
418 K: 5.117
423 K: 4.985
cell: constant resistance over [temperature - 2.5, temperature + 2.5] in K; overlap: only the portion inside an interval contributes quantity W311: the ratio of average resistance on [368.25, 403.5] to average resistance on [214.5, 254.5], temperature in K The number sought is 1.28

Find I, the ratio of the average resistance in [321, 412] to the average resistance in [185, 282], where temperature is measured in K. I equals 1.28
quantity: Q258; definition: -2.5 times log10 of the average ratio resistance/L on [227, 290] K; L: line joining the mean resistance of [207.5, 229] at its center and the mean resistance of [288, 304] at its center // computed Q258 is 0.02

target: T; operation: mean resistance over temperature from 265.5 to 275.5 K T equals 4.09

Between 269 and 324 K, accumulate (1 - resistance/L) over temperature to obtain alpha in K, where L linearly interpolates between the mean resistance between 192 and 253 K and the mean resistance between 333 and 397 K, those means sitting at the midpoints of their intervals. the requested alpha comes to 5.5 K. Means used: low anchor 3.88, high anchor 5.07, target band 4.04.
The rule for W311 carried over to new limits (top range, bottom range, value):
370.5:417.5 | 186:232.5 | 1.32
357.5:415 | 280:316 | 1.22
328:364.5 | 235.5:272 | 1.27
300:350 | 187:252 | 1.13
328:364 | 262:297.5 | 1.22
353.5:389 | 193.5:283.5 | 1.29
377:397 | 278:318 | 1.22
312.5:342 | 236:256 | 1.07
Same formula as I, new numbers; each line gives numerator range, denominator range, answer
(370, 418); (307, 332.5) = 1.26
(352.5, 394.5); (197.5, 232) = 1.32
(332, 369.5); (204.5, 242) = 1.31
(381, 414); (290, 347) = 1.19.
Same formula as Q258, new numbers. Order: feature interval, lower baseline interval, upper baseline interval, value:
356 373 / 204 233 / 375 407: -0.071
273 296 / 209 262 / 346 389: 0.046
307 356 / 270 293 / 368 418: 0.019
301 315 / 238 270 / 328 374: 0.103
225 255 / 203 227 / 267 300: 0.011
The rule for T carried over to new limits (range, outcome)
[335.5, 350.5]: 4.96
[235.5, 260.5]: 3.95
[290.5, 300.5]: 4.31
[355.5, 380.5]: 5.1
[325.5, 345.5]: 4.84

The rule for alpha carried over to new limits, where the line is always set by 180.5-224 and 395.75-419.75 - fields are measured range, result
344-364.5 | -1.81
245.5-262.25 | 0.89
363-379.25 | -0.30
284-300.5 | 0.61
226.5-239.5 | 0.20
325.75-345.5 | -0.61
